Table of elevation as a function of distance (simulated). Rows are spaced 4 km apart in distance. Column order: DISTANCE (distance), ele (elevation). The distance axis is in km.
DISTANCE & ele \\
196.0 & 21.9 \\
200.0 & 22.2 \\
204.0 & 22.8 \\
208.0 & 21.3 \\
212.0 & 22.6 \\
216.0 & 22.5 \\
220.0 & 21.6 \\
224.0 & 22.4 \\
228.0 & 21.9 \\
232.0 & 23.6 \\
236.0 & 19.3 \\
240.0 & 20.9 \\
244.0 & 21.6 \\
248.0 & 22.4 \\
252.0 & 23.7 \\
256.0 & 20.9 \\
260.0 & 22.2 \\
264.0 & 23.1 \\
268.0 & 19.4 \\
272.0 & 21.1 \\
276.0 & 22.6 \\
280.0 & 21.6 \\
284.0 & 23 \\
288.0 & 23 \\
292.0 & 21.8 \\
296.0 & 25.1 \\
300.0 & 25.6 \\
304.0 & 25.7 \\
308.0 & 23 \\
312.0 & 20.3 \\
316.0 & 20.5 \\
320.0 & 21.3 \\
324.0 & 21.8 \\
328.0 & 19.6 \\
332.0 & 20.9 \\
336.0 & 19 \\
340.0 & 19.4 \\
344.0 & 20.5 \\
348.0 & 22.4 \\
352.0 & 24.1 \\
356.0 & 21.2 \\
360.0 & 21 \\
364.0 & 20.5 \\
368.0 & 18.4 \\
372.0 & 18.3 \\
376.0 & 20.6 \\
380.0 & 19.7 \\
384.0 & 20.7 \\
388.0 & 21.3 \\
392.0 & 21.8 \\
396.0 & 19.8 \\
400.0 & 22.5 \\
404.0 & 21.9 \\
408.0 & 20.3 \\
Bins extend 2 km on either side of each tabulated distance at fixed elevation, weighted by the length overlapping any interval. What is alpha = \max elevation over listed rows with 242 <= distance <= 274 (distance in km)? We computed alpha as 23.7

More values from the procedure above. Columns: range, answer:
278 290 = 23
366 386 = 20.7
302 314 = 25.7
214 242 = 23.6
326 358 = 24.1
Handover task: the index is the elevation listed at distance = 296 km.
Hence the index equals 25.1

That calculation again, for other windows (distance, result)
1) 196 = 21.9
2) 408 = 20.3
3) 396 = 19.8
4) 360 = 21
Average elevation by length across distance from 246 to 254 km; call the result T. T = 23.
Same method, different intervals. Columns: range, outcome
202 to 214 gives 22.2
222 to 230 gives 22.1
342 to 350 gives 21.4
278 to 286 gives 22.3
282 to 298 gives 23.2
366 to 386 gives 19.5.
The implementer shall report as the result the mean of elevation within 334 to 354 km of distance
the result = 21.1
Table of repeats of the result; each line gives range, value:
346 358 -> 22.6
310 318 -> 20.4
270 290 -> 22.3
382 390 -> 21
